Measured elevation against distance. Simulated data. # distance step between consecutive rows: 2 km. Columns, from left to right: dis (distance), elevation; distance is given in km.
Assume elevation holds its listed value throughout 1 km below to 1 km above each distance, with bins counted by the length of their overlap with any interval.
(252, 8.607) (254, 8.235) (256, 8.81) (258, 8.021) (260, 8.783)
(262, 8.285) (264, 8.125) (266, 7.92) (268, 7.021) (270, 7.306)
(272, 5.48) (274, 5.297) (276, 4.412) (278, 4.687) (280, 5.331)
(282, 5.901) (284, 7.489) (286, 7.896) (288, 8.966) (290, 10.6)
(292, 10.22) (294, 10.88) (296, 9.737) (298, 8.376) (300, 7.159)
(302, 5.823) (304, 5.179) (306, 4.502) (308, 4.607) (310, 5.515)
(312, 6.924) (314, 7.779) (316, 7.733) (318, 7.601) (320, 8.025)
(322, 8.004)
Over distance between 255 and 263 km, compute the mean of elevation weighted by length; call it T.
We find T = 8.47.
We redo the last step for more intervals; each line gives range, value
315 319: 7.67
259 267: 8.28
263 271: 7.59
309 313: 6.22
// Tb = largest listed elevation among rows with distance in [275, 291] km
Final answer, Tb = 10.6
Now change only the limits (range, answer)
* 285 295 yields 10.88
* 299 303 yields 7.159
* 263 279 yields 8.125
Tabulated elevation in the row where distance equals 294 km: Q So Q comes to 10.88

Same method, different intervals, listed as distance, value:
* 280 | 5.331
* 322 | 8.004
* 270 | 7.306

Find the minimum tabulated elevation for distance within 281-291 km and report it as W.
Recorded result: 5.901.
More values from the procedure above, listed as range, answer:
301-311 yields 4.502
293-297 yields 9.737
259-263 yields 8.285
